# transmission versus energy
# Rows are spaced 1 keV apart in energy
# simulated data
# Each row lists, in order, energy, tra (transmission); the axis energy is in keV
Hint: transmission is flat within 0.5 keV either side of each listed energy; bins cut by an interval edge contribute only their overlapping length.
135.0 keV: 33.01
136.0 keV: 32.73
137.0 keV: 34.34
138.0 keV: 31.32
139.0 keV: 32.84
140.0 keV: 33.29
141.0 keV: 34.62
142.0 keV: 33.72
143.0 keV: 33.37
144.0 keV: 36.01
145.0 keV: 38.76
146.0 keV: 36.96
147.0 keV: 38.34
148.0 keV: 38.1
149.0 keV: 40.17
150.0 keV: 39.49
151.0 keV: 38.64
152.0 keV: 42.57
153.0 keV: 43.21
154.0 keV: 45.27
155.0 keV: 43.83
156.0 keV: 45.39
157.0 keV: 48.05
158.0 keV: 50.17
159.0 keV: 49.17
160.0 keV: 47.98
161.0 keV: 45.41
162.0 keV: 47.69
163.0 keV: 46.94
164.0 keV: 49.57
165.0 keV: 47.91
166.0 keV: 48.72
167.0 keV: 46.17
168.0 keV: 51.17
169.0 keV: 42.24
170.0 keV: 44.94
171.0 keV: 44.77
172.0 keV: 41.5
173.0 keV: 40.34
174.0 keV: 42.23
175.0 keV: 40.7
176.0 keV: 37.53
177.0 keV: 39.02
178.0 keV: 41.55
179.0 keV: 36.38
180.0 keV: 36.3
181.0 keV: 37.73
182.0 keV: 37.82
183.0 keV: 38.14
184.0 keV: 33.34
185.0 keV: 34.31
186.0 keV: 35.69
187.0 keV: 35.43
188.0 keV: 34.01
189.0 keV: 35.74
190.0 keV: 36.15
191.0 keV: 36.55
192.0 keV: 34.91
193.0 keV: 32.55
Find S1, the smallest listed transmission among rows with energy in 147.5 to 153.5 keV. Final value 38.1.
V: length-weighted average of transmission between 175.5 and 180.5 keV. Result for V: 38.2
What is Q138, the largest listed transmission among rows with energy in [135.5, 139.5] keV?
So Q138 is 34.34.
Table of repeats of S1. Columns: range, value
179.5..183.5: 36.3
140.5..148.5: 33.37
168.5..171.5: 42.24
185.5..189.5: 34.01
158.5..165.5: 45.41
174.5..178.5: 37.53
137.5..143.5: 31.32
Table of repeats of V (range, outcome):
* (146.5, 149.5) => 38.9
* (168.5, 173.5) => 42.8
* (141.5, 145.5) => 35.5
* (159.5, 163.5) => 47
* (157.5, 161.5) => 48.2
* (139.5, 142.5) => 33.9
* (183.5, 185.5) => 33.8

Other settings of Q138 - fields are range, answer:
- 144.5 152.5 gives 42.57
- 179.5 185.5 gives 38.14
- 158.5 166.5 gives 49.57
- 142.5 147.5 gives 38.76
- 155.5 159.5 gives 50.17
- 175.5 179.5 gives 41.55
